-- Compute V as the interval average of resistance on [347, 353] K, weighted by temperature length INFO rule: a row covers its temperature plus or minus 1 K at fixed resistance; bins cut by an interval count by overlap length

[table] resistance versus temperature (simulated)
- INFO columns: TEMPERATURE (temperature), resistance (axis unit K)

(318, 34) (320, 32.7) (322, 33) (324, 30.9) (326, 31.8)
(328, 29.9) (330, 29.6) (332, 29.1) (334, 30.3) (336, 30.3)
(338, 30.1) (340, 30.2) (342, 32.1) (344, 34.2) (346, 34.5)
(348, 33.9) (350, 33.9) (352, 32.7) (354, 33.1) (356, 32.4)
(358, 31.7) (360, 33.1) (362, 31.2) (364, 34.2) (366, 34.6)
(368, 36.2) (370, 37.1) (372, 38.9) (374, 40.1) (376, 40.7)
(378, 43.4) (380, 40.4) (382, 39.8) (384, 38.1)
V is 33.5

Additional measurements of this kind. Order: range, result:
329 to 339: 29.9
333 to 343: 30.6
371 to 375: 39.5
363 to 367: 34.4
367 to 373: 37.4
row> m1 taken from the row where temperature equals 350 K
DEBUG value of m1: 33.9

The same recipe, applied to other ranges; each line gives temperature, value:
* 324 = 30.9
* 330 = 29.6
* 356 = 32.4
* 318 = 34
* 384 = 38.1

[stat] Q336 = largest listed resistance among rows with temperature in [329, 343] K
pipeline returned 32.1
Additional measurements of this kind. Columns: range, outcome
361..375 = 40.1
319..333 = 33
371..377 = 40.7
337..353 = 34.5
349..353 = 33.9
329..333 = 29.6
